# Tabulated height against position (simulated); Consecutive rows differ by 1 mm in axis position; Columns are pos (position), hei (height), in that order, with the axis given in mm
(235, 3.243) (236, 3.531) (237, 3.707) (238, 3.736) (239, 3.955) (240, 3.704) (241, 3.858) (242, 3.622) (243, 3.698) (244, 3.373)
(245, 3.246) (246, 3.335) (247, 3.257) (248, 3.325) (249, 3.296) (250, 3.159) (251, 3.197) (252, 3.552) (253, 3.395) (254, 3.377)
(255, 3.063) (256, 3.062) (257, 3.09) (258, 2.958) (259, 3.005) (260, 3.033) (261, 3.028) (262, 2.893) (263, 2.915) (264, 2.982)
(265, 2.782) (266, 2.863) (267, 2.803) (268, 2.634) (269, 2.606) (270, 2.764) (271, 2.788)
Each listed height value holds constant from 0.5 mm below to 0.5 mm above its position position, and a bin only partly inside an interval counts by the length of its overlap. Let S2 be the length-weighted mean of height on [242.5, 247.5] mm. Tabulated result 3.38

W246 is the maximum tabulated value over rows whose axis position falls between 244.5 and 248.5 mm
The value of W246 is 3.335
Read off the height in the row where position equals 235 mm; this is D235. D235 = 3.243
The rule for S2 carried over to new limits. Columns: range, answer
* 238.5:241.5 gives 3.84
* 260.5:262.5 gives 2.96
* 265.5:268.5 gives 2.77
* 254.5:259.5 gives 3.04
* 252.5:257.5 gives 3.2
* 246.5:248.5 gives 3.29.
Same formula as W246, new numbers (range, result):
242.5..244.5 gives 3.698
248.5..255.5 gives 3.552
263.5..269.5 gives 2.982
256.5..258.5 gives 3.09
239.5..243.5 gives 3.858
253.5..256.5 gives 3.377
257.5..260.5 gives 3.033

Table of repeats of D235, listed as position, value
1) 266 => 2.863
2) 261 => 3.028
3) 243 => 3.698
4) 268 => 2.634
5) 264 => 2.982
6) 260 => 3.033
